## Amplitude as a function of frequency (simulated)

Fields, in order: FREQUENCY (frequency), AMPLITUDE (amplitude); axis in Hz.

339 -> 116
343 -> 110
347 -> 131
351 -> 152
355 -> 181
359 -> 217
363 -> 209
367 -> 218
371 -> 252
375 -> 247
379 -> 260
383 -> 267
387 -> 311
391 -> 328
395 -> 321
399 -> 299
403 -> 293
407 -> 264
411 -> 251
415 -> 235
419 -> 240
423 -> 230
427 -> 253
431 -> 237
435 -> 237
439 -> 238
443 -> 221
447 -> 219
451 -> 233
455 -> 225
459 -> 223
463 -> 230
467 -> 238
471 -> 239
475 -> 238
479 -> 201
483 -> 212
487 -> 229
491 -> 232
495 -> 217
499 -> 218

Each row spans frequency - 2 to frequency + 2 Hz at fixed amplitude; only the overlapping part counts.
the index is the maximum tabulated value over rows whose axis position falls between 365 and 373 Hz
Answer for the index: 252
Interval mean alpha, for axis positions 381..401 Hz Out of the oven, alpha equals 305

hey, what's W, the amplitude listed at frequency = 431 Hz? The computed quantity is 237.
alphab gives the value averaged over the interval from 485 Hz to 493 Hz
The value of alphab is 230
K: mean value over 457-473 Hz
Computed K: 232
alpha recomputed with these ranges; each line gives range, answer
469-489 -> 224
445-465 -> 226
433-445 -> 232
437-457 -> 227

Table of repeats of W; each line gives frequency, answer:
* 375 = 247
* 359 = 217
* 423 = 230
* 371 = 252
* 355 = 181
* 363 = 209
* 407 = 264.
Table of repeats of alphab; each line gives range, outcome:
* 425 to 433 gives 245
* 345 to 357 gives 155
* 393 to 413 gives 286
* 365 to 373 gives 235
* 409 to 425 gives 239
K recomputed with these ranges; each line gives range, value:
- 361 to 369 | 214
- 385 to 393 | 320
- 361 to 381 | 237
